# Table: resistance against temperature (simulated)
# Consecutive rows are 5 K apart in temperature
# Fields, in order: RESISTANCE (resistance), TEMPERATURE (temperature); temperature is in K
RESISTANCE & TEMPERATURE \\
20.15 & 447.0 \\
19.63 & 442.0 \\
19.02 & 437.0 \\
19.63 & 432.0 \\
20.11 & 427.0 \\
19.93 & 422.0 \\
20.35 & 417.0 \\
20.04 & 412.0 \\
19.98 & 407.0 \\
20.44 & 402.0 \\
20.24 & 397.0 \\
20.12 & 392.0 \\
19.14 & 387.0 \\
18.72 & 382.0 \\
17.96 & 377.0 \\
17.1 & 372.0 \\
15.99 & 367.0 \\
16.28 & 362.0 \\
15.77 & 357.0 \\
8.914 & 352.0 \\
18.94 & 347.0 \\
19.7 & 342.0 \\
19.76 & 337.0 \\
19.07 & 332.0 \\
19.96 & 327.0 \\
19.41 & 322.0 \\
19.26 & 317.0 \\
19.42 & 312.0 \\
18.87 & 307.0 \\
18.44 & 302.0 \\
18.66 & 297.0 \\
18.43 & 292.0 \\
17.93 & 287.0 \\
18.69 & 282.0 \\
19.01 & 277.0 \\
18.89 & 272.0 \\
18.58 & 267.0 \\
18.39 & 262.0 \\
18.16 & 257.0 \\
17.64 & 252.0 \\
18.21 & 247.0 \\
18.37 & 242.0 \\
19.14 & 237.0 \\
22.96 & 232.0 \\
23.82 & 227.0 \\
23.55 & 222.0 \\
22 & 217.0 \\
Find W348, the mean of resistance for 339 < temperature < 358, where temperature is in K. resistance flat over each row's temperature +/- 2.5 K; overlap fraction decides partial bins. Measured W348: 15.9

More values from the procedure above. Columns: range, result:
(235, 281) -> 18.5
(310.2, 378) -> 17.7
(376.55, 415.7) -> 19.7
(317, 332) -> 19.5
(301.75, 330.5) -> 19.3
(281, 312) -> 18.6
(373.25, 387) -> 18.4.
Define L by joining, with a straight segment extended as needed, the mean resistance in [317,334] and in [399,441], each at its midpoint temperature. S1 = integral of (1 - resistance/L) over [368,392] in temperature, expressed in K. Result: 1.76 K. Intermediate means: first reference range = 19.5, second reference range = 19.9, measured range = 18.3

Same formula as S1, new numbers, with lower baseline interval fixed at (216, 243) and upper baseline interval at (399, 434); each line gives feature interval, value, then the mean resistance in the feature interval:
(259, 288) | 3.8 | 18.6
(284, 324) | 4.4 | 18.8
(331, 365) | 6.4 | 16.8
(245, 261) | 2.6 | 18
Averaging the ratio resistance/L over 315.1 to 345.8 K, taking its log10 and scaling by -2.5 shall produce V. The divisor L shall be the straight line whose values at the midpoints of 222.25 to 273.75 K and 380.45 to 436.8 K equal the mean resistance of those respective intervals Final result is 0.01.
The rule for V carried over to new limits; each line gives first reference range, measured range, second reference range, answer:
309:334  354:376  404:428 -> 0.21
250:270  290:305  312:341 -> 0.02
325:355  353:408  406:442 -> 0.04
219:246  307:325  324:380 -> -0.05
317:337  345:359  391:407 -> 0.35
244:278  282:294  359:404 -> 0.01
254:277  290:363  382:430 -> 0.06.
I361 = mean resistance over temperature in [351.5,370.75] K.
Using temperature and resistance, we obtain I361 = 15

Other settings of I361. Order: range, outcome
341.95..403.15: 17.5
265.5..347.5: 19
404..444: 19.8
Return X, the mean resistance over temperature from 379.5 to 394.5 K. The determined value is 19.3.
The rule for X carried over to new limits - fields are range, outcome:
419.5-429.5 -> 20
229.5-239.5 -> 21.1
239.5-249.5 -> 18.3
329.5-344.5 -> 19.5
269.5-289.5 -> 18.6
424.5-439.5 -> 19.6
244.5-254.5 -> 17.9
